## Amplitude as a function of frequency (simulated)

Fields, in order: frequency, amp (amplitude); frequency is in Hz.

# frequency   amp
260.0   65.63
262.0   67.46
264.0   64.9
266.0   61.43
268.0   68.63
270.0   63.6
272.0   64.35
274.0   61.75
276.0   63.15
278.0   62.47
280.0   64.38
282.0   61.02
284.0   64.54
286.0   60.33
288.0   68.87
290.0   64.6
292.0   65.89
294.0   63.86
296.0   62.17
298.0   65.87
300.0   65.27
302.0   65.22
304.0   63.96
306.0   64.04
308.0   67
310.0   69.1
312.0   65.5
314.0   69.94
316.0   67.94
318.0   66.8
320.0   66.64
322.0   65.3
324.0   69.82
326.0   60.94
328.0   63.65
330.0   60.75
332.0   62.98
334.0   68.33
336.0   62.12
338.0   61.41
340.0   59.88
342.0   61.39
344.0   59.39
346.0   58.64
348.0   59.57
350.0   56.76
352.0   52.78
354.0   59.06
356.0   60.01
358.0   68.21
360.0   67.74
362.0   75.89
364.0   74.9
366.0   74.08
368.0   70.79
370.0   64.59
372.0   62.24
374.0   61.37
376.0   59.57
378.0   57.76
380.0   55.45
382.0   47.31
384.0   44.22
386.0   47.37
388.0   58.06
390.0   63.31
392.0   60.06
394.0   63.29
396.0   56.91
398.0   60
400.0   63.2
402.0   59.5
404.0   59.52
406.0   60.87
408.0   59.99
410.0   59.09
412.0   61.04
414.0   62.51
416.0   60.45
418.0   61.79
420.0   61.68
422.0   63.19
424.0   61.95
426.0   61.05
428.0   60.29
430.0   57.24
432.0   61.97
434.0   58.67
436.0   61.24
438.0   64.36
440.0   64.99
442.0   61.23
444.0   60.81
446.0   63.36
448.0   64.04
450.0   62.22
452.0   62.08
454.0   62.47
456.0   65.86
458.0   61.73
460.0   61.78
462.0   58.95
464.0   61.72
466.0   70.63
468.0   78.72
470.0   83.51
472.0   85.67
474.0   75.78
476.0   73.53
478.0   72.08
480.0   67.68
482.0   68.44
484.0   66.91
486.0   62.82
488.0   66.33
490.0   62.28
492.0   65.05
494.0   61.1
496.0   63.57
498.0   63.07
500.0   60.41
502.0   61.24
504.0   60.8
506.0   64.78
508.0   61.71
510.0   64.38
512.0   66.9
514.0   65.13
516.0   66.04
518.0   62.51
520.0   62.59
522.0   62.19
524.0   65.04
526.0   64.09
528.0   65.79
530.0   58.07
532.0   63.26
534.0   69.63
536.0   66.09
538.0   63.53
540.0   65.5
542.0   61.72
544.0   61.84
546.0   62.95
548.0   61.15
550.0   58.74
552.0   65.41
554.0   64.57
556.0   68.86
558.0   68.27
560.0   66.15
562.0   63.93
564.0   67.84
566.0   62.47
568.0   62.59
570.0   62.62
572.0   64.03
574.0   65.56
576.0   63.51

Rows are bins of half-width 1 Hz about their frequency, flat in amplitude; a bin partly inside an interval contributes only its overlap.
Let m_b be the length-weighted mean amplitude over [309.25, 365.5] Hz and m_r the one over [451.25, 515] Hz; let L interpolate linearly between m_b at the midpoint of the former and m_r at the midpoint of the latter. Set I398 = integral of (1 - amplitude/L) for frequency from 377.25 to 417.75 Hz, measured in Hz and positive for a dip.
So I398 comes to 4.4 Hz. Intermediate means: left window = 64.2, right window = 66.5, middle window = 58.1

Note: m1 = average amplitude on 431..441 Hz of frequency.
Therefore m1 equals 62.2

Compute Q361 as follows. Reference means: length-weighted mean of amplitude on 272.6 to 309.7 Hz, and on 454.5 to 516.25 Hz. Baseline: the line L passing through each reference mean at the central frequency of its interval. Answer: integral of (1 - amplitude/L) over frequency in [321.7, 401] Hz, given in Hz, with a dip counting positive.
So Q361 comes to 4.5 Hz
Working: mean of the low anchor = 64.2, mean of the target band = 61.4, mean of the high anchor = 66.7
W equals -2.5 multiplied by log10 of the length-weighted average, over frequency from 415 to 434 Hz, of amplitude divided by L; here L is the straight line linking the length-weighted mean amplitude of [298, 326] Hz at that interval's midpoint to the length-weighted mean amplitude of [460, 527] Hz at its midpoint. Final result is 0.094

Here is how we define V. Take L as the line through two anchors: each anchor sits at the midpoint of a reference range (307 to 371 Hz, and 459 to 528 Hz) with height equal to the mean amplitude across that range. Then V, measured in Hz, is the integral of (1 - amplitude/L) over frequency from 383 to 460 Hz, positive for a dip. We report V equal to 5.92 Hz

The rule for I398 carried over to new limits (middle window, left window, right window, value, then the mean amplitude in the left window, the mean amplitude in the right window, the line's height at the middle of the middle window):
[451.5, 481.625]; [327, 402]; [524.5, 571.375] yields -3.24 Hz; 61.1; 64.1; 62.8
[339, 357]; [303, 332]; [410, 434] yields 1.60 Hz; 65.7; 61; 64.3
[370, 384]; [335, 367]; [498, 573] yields 1.43 Hz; 63.2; 63.8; 63.3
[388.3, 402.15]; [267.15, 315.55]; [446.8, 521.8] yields 0.98 Hz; 64.8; 66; 65.5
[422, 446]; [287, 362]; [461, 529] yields 1.53 Hz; 64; 66.5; 65.6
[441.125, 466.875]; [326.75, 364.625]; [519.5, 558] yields 0.22 Hz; 62.7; 63.9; 63.3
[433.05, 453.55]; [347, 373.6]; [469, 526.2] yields 1.11 Hz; 65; 66.4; 65.9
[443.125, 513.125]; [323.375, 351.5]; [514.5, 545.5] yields -3.14 Hz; 61.6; 63.9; 63.2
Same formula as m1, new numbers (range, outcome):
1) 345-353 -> 56.9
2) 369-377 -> 61.9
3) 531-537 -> 66.3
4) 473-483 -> 71.5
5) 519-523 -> 62.4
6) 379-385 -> 49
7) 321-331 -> 64.1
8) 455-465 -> 62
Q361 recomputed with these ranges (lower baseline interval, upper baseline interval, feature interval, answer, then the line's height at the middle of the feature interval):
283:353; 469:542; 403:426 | 1.3 Hz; 64.9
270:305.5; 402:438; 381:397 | 1.7 Hz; 61.5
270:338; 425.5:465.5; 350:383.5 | 0.4 Hz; 63.5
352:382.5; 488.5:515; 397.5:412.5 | 0.8 Hz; 63.7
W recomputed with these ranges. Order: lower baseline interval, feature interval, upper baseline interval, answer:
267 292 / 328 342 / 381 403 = -0.038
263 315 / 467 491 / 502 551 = -0.132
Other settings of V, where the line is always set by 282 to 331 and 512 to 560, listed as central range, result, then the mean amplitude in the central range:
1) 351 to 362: 0.4 Hz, 62.9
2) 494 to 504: 0.4 Hz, 61.8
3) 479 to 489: -0.3 Hz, 66.4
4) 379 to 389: 2.2 Hz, 50.5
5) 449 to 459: 0.3 Hz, 62.9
